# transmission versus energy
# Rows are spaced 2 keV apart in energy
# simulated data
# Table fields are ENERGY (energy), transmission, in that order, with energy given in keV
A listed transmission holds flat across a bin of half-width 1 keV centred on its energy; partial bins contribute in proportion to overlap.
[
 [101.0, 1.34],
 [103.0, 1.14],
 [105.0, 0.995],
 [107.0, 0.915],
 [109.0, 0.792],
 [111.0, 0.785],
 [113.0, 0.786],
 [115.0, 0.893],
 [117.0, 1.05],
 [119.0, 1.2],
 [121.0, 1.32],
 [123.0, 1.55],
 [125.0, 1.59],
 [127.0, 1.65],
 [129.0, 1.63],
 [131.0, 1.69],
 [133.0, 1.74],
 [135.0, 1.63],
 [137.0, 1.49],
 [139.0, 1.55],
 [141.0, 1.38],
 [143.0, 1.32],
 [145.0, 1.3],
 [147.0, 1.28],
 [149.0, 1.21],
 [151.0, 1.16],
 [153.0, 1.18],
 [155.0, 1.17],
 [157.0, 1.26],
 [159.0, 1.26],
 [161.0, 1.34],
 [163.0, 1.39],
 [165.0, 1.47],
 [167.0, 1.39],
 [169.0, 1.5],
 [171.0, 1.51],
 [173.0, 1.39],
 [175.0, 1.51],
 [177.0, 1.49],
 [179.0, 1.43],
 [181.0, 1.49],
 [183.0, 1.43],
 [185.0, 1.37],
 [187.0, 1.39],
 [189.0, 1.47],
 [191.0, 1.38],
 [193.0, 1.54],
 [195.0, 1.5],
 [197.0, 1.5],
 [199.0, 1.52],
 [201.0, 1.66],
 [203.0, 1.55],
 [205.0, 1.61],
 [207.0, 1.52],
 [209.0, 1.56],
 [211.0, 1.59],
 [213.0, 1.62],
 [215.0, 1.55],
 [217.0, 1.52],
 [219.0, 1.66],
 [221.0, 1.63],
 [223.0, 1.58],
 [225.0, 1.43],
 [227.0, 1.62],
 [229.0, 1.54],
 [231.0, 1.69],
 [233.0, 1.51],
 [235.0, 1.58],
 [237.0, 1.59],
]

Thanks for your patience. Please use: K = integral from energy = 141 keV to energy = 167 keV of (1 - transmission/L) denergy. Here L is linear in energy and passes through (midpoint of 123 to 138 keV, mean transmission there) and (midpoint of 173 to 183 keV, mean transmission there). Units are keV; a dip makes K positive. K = 4.36 keV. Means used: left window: 1.63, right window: 1.47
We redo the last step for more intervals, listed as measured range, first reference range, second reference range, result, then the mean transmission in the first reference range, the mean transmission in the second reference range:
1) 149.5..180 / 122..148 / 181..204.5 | 2.9 keV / 1.52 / 1.49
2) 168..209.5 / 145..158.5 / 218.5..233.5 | -2.7 keV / 1.22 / 1.58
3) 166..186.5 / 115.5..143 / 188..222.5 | 1.0 keV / 1.48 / 1.55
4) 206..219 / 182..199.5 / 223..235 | -0.5 keV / 1.45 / 1.56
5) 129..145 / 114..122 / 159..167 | -4.0 keV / 1.12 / 1.38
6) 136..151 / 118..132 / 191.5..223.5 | 1.8 keV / 1.52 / 1.57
